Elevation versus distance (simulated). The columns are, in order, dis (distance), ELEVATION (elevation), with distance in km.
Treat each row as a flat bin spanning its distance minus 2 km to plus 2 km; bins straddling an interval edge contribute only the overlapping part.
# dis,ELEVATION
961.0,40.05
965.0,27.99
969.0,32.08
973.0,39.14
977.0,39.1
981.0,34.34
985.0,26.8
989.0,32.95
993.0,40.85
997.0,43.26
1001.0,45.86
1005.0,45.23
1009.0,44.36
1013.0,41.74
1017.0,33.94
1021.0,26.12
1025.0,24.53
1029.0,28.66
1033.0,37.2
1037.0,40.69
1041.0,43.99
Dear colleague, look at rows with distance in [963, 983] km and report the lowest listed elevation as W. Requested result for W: 27.99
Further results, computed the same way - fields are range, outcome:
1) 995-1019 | 33.94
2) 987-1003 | 32.95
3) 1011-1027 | 24.53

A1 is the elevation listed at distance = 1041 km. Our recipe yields 43.99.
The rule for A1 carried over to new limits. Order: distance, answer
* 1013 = 41.74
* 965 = 27.99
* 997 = 43.26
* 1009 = 44.36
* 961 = 40.05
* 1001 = 45.86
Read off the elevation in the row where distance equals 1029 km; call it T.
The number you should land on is 28.66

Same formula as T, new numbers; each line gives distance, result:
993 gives 40.85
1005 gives 45.23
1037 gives 40.69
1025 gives 24.53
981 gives 34.34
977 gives 39.1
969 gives 32.08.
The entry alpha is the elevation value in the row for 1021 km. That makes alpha 26.12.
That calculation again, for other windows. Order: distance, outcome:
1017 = 33.94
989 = 32.95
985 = 26.8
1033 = 37.2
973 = 39.14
